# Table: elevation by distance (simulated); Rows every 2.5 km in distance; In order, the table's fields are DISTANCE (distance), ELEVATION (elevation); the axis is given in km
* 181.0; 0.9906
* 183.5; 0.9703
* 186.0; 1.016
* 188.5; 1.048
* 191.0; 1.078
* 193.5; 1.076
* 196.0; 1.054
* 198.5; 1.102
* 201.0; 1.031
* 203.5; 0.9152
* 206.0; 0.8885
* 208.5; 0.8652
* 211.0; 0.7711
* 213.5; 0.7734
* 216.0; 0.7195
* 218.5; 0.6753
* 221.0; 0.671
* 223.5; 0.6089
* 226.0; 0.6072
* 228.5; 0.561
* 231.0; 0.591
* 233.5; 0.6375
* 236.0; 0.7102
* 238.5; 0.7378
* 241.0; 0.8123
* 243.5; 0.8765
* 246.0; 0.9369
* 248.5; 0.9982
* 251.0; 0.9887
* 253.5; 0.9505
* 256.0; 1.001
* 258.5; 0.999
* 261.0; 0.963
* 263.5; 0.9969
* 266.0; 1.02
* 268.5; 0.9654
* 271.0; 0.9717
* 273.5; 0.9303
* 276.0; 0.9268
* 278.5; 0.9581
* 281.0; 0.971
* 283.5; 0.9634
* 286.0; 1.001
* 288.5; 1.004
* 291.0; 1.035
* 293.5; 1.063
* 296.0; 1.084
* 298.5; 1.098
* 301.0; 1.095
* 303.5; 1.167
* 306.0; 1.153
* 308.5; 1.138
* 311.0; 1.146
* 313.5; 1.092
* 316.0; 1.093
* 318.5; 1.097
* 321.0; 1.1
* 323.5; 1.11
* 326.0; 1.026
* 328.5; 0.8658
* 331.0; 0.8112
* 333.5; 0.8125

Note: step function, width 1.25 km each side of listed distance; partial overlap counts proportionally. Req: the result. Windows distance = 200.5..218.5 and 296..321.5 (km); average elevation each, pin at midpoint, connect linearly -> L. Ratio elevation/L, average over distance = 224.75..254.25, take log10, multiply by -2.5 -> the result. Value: 0.180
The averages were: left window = 0.832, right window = 1.12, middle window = 0.781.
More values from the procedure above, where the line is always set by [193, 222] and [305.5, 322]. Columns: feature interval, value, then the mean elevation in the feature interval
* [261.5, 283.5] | 0.06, 0.967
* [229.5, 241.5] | 0.34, 0.688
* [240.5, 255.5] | 0.03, 0.937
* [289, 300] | 0.01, 1.07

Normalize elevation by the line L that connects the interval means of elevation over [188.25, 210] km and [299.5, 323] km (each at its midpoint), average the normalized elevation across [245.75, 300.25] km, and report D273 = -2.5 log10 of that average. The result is 0.09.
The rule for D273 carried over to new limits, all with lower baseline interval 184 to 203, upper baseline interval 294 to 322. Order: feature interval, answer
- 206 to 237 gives 0.47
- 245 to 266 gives 0.11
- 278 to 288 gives 0.13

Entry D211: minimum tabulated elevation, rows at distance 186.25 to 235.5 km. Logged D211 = 0.561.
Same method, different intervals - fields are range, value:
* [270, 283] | 0.9268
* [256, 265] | 0.963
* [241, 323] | 0.8123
